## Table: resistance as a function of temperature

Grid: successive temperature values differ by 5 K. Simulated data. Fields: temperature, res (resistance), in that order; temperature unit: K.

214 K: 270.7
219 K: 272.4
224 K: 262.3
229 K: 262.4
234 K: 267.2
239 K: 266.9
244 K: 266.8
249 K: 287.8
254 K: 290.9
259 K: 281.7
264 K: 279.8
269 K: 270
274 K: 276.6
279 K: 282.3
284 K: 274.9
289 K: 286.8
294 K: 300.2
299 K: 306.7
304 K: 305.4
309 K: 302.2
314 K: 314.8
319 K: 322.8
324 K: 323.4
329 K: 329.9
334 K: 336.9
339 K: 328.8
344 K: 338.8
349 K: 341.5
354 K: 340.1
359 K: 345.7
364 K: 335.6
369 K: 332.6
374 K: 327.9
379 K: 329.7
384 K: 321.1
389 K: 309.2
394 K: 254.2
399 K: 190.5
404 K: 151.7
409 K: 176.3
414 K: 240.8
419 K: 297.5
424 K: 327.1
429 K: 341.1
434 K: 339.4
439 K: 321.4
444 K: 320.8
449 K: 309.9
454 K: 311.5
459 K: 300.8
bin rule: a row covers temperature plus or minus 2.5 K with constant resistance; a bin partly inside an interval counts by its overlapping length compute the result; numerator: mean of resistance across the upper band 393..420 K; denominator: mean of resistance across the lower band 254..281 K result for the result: 0.8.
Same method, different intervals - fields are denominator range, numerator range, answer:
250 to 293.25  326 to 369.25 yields 1.20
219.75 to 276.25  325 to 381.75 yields 1.22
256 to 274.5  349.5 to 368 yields 1.23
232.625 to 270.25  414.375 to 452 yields 1.15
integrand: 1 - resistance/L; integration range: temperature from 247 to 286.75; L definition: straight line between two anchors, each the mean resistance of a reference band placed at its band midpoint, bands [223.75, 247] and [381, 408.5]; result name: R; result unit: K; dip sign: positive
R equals -2.94 K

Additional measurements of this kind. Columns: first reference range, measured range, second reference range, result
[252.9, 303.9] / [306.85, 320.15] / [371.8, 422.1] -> -1.6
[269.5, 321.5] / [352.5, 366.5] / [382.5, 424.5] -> -3.9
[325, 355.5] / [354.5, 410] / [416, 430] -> 7.2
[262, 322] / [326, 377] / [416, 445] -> -4.8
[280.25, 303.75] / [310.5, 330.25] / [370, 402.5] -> -2.1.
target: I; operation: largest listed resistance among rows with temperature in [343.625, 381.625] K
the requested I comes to 345.7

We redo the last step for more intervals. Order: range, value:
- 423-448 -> 341.1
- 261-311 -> 306.7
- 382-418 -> 321.1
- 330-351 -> 341.5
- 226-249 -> 287.8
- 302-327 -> 323.4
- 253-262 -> 290.9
